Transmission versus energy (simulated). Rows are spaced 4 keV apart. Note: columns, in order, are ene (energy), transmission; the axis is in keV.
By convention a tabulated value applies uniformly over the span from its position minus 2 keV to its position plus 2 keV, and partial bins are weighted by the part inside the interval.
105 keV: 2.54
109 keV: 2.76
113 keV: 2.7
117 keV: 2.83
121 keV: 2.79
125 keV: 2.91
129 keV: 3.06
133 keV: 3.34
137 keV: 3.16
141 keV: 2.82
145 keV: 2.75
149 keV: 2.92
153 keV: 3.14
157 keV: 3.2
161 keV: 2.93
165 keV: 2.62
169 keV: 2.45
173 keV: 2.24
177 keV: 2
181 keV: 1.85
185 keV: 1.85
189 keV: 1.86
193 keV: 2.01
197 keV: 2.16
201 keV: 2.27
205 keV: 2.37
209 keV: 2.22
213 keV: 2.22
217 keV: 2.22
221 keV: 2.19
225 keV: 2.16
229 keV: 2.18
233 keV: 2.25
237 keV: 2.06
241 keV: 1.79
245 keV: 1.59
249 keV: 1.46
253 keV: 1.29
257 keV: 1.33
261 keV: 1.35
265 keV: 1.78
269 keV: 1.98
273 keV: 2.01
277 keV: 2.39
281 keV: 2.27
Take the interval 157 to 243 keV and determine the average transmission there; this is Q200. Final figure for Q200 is 2.21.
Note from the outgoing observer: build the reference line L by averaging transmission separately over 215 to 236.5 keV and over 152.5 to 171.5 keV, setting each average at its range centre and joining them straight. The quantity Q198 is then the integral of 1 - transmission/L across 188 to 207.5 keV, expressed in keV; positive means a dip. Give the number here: 2.5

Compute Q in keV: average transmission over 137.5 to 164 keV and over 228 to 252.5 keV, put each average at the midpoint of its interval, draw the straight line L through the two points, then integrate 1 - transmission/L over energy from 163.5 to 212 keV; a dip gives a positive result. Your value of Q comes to 6.4 keV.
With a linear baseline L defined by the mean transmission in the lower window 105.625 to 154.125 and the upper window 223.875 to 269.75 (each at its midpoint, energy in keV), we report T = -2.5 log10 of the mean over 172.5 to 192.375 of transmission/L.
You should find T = 0.23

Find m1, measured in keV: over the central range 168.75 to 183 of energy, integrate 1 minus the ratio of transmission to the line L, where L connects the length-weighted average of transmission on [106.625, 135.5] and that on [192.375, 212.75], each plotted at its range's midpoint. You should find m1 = 2.1 keV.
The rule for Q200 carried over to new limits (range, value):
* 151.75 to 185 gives 2.5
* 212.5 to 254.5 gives 1.94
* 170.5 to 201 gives 2.02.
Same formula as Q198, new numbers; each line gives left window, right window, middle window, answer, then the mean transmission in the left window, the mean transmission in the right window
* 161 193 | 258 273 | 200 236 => -4.9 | 2.17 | 1.72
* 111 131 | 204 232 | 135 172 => -3.1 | 2.86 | 2.22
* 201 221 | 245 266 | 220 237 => -2.2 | 2.25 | 1.44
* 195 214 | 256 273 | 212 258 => 1.7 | 2.25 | 1.67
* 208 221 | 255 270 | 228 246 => -0.5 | 2.22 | 1.59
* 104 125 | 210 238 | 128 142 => -2.5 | 2.75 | 2.19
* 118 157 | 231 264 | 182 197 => 2.6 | 2.99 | 1.64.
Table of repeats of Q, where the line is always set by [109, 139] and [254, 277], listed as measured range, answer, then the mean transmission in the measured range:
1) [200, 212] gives -0.2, 2.28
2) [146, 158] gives -1.5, 3.05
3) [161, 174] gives 0.3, 2.53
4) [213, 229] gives -0.6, 2.19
